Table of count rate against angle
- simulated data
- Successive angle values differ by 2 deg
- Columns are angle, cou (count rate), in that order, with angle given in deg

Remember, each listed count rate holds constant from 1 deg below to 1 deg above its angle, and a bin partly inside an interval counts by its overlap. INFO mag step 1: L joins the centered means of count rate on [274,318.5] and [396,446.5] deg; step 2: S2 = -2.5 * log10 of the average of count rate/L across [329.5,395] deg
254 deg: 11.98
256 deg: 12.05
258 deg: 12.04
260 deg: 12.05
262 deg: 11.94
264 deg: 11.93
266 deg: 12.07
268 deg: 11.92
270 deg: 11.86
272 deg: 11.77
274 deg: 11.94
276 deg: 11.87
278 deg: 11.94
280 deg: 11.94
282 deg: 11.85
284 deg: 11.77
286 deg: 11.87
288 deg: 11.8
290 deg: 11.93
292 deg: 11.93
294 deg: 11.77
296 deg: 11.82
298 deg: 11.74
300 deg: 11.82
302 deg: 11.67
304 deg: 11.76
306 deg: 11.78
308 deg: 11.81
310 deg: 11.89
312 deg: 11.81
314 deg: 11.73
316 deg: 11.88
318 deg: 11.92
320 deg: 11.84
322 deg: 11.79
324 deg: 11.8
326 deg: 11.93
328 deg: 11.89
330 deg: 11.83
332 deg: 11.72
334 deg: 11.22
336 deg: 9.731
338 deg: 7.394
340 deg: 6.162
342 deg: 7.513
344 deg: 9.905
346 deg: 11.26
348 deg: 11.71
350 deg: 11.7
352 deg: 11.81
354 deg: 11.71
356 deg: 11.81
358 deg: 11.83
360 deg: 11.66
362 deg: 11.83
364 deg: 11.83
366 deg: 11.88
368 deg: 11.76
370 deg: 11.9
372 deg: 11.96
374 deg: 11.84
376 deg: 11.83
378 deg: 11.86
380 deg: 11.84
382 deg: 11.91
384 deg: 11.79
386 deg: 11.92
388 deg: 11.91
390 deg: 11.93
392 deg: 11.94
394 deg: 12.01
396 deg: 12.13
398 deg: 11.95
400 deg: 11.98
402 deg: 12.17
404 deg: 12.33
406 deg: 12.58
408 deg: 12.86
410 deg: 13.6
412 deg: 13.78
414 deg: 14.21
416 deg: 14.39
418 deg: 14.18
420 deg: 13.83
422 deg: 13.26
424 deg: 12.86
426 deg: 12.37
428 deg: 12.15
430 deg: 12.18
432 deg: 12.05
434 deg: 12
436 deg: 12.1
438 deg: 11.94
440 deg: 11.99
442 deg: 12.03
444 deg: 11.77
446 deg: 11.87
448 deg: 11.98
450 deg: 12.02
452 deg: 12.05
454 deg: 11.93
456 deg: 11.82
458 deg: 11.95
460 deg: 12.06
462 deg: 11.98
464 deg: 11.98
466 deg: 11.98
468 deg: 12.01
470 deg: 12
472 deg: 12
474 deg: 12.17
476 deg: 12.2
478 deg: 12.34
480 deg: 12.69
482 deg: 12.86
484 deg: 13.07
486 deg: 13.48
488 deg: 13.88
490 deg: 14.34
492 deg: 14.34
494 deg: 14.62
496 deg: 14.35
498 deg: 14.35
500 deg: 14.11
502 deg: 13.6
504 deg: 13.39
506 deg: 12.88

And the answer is 0.096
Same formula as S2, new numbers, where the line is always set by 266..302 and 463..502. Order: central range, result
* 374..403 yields 0.05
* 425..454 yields 0.07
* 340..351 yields 0.22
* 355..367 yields 0.05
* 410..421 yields -0.11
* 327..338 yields 0.12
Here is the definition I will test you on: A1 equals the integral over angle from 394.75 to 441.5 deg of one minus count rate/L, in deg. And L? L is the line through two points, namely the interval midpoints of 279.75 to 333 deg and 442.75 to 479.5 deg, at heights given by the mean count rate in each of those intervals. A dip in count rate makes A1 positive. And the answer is -3.0 deg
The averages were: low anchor 11.8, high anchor 12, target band 12.7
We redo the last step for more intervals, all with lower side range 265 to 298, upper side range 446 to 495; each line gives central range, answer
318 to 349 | 3.9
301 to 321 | 0.3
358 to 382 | 0.7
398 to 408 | 0.0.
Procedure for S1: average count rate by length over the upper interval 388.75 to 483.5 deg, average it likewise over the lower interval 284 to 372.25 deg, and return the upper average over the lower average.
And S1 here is 1.09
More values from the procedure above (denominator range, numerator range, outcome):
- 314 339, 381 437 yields 1.12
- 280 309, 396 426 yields 1.11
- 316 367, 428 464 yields 1.09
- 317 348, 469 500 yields 1.26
